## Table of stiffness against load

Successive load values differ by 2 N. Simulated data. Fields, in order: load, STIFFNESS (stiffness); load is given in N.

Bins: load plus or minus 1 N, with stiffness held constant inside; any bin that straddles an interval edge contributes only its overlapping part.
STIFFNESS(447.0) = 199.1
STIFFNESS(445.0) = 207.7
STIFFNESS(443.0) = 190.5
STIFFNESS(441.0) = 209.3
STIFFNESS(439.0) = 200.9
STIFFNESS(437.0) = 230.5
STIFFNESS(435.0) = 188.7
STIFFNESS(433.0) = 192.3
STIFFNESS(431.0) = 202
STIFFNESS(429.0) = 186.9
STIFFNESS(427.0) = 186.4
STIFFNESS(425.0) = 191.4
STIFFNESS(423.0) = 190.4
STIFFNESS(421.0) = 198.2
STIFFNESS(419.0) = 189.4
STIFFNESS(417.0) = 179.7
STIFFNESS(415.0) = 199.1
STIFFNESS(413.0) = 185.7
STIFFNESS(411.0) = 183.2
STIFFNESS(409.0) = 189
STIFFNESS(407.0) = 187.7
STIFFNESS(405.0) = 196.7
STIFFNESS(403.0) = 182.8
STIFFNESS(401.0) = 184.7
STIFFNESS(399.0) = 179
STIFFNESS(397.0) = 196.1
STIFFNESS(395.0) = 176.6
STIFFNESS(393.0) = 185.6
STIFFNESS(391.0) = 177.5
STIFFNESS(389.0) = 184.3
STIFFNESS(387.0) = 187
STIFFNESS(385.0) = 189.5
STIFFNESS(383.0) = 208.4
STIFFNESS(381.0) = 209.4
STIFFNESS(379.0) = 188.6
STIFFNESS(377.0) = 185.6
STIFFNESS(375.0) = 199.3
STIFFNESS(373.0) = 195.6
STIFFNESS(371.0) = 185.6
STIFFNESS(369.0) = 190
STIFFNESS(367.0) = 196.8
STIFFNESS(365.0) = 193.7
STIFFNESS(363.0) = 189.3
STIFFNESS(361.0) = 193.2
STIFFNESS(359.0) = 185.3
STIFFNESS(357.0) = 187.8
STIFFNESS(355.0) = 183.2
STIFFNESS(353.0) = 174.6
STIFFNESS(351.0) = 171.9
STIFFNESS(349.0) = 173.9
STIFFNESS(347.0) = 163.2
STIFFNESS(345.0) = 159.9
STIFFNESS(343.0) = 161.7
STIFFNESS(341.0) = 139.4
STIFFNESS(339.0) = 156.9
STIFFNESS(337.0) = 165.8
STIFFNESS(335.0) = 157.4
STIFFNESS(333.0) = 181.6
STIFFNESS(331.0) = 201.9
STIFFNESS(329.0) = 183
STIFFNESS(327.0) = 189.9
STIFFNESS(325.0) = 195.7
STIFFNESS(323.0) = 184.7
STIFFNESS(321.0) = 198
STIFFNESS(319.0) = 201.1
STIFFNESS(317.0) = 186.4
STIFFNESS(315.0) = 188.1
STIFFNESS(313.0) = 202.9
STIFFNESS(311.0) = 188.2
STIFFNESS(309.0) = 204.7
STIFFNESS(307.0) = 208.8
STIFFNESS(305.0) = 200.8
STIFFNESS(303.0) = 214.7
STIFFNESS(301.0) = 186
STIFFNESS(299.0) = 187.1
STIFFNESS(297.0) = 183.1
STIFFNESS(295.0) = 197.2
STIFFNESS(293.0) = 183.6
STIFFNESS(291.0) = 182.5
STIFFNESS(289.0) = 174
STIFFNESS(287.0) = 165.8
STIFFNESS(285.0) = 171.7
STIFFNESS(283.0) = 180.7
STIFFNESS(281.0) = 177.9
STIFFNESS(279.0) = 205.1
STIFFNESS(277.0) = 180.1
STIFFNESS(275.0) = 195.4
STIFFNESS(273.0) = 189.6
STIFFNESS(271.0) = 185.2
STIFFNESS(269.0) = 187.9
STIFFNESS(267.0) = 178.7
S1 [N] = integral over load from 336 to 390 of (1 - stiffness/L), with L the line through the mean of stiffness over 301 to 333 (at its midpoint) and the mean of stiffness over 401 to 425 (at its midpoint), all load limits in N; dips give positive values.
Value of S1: 2.89 N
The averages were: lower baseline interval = 196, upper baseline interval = 189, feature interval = 182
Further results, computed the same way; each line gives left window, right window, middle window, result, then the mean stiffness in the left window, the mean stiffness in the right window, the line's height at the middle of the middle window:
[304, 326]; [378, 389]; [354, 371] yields 0.53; 196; 195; 196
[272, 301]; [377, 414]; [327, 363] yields 2.40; 184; 188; 186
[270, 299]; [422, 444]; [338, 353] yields 2.17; 184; 197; 189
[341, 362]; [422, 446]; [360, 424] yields -1.53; 174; 198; 186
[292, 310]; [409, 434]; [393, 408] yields 0.41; 196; 190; 191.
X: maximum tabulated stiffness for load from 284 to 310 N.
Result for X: 214.7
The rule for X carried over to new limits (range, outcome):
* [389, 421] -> 199.1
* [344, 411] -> 209.4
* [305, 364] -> 208.8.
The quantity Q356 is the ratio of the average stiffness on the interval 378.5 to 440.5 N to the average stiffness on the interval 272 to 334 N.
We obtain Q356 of 1.01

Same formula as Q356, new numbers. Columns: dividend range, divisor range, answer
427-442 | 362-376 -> 1.04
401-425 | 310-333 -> 0.98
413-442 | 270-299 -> 1.06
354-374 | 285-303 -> 1.04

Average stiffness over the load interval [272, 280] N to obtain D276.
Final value 193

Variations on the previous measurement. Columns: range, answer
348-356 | 176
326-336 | 183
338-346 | 154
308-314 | 199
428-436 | 192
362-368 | 193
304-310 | 205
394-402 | 184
